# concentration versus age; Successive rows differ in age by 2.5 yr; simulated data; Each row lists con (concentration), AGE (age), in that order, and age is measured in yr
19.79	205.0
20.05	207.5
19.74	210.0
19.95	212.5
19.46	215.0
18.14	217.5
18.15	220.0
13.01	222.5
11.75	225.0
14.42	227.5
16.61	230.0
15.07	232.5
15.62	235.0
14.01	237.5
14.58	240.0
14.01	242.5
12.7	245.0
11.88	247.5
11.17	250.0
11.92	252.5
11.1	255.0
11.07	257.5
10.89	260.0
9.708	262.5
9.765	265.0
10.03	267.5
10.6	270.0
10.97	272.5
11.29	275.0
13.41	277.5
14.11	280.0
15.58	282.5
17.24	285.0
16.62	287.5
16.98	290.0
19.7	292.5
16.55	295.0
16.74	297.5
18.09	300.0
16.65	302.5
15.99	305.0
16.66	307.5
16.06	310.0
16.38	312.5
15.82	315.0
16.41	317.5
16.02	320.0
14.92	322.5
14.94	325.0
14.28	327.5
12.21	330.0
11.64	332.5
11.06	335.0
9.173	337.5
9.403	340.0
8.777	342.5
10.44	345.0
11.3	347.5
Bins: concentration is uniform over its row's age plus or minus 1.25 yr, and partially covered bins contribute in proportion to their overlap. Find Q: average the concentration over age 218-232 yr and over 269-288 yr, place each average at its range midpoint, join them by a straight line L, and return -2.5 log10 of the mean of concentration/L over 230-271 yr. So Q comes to 0.17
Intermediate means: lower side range 15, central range 12.3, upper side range 13.7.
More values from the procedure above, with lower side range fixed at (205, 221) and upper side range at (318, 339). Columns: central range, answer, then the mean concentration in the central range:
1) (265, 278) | 0.42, 11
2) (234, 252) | 0.31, 13.3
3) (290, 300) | -0.18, 17.6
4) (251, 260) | 0.45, 11.3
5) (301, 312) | -0.15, 16.4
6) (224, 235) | 0.25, 14.7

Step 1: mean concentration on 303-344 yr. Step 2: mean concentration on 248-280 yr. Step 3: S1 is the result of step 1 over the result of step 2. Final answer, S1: 1.24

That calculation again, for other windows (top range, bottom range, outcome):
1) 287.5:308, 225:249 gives 1.21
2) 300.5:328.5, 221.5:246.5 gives 1.12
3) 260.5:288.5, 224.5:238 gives 0.85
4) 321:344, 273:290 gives 0.81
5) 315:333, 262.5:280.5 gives 1.30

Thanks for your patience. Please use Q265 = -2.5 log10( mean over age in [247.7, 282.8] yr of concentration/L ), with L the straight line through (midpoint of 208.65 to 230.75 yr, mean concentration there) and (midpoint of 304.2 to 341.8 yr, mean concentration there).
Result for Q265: 0.33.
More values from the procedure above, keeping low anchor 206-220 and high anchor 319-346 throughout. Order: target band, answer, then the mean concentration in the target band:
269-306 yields -0.05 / 15.4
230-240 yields 0.19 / 15.1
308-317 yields -0.21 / 16.2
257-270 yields 0.50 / 10.3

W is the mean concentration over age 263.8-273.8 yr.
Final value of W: 10.3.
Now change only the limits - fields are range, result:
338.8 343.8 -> 9.1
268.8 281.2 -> 12.1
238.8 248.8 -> 13.3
